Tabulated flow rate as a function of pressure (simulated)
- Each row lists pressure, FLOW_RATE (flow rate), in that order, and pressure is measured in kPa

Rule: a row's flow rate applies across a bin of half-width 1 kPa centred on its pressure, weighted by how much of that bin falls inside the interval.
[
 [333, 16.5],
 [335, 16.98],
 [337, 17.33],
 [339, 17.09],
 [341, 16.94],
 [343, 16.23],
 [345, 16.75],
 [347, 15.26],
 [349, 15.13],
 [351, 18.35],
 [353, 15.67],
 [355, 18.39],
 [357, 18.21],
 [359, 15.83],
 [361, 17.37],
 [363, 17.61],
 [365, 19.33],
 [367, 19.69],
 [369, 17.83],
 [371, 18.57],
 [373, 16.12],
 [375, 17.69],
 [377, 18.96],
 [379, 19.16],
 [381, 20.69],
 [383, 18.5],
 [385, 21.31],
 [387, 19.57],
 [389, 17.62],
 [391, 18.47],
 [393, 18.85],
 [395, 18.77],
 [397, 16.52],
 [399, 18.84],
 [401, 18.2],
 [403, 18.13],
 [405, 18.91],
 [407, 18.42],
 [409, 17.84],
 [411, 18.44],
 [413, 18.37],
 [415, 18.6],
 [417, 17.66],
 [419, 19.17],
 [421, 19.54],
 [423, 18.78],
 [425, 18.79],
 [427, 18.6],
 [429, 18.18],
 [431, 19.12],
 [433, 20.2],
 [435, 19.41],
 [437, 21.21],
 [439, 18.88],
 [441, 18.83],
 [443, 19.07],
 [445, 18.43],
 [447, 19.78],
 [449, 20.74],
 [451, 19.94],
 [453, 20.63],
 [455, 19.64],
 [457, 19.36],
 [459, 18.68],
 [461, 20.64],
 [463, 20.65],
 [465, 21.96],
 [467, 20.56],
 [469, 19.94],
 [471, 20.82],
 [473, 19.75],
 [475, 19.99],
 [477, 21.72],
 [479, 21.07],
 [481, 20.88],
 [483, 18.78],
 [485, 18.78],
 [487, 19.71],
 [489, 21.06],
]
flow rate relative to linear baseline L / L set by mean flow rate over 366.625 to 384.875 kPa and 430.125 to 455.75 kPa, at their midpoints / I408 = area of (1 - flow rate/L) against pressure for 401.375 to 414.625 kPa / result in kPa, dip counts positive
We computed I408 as 0.55 kPa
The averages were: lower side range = 18.7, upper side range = 19.7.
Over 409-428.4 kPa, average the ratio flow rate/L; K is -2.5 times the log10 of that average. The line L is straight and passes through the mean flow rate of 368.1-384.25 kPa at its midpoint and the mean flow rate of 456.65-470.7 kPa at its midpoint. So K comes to 0.04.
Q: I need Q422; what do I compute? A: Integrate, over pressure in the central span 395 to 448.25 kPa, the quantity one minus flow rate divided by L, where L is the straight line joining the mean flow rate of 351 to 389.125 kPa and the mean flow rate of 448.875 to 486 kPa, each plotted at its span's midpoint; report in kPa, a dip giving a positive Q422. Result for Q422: 1.6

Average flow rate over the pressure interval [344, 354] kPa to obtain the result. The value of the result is 16.2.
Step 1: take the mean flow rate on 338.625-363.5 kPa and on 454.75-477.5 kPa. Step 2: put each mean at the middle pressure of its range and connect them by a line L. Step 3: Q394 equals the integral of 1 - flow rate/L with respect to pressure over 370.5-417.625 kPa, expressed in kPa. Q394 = -1.1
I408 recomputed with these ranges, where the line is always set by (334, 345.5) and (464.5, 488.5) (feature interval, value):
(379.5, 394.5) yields -1.0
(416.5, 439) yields -0.1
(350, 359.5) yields -0.1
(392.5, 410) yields 0.2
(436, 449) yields 0.0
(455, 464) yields 0.0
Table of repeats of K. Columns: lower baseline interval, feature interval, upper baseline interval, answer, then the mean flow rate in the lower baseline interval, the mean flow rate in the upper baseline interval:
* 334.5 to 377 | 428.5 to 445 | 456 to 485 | 0.00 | 17.3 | 20.3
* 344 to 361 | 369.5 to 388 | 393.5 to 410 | -0.08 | 16.7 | 18.2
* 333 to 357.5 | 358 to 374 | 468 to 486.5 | -0.03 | 16.8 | 20.2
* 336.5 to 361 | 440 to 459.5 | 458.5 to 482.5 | 0.02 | 16.8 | 20.6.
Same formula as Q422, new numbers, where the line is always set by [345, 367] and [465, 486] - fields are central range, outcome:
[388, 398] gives 0.07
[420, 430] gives 0.12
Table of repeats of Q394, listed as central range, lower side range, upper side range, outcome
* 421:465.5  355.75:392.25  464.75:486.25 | 0.3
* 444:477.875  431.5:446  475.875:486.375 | -0.6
